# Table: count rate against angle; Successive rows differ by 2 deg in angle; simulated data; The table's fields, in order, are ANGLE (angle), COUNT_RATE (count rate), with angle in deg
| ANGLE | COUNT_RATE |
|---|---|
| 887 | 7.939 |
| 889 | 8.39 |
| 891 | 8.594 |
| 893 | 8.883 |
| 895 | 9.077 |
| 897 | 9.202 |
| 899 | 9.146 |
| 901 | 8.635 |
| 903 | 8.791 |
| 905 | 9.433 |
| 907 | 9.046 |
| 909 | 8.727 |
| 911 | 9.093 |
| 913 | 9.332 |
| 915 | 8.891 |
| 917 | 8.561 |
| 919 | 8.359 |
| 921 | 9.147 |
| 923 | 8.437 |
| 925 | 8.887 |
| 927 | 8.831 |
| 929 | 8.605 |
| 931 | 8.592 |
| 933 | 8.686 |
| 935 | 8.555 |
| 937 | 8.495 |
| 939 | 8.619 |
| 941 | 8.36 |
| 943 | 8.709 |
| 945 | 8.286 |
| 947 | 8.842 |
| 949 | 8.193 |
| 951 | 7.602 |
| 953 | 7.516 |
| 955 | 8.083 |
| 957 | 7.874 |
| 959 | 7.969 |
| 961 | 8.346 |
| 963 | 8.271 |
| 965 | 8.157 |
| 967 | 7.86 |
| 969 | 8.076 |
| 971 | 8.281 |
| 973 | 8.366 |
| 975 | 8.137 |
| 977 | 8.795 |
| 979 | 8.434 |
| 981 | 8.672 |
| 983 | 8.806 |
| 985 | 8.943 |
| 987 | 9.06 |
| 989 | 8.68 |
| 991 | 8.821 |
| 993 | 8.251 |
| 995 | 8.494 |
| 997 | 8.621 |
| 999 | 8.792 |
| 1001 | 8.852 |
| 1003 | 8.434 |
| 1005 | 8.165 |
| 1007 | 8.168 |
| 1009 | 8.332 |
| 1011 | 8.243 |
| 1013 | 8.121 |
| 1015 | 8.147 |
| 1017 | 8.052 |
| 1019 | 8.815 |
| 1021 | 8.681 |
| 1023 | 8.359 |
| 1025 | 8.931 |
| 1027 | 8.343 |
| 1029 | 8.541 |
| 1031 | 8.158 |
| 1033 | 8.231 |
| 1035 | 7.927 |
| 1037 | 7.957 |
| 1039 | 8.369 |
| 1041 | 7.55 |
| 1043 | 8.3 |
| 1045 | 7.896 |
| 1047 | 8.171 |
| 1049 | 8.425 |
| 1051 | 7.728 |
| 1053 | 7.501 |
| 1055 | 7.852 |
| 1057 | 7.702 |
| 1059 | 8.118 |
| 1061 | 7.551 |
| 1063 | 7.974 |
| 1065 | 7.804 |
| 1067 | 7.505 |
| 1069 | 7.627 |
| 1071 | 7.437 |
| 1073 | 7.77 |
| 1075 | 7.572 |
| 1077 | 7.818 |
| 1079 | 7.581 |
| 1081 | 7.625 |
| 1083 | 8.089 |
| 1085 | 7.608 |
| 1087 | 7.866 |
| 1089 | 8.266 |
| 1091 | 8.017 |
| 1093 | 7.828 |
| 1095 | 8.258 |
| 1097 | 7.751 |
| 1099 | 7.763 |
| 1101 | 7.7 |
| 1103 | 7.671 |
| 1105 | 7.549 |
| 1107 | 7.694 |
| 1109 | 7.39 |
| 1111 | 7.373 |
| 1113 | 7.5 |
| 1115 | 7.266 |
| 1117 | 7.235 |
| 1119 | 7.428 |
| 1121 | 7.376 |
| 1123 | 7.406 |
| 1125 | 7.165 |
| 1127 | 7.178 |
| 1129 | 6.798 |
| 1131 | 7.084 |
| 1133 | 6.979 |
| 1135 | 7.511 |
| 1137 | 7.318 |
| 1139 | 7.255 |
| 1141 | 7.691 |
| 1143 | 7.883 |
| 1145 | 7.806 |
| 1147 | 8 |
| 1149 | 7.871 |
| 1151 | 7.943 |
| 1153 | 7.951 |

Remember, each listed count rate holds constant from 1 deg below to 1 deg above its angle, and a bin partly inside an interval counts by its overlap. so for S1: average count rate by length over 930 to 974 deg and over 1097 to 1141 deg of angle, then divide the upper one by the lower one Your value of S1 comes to 0.89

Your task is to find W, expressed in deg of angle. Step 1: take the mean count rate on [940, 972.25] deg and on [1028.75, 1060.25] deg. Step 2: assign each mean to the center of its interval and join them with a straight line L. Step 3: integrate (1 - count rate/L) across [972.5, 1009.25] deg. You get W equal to -2.18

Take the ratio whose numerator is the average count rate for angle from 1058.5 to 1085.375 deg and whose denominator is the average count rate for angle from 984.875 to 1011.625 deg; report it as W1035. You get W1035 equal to 0.90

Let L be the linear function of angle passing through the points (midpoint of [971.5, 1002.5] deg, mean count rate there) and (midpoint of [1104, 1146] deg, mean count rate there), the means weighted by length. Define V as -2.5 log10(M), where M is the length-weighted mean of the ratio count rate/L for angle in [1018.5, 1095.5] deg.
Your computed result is 0.00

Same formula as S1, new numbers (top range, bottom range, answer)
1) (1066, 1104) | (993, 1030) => 0.92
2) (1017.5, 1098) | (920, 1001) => 0.94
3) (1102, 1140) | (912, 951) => 0.85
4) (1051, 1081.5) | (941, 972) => 0.95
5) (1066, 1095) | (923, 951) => 0.91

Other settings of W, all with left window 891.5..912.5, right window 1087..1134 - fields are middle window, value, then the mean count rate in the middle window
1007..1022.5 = -0.3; 8.33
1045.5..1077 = 0.3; 7.79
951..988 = 1.0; 8.29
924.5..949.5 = 0.5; 8.59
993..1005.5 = -0.4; 8.55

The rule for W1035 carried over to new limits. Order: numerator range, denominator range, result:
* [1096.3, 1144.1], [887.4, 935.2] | 0.84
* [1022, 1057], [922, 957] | 0.97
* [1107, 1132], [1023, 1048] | 0.89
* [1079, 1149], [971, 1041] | 0.90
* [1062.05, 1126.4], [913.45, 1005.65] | 0.90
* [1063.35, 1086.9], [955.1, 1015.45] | 0.92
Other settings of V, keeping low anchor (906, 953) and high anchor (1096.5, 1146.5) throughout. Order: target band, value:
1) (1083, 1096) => -0.05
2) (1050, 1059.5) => 0.01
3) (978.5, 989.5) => -0.06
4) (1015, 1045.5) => -0.04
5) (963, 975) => 0.03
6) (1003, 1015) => -0.01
